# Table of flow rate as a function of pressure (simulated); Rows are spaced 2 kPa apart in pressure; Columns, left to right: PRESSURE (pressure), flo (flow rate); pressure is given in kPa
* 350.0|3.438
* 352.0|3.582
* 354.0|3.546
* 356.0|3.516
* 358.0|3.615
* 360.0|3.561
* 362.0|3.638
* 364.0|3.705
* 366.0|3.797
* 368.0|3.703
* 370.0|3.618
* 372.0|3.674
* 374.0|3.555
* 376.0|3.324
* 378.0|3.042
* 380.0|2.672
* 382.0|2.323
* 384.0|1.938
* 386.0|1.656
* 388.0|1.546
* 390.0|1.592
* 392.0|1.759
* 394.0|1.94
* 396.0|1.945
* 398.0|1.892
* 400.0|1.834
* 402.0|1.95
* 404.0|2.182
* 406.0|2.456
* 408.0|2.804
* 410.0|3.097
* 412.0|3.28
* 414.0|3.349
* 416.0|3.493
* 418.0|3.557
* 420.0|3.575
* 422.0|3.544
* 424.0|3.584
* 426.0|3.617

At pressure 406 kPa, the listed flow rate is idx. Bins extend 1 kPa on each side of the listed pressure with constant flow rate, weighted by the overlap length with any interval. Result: 2.456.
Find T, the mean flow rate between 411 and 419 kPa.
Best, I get 3.42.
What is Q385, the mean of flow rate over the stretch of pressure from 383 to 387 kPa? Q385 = 1.8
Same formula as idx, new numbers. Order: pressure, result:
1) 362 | 3.638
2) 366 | 3.797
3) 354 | 3.546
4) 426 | 3.617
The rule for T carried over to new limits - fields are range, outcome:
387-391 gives 1.57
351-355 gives 3.56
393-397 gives 1.94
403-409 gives 2.48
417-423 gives 3.56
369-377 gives 3.54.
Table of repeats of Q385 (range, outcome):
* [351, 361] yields 3.56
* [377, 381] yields 2.86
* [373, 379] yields 3.31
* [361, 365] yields 3.67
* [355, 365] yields 3.61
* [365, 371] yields 3.71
